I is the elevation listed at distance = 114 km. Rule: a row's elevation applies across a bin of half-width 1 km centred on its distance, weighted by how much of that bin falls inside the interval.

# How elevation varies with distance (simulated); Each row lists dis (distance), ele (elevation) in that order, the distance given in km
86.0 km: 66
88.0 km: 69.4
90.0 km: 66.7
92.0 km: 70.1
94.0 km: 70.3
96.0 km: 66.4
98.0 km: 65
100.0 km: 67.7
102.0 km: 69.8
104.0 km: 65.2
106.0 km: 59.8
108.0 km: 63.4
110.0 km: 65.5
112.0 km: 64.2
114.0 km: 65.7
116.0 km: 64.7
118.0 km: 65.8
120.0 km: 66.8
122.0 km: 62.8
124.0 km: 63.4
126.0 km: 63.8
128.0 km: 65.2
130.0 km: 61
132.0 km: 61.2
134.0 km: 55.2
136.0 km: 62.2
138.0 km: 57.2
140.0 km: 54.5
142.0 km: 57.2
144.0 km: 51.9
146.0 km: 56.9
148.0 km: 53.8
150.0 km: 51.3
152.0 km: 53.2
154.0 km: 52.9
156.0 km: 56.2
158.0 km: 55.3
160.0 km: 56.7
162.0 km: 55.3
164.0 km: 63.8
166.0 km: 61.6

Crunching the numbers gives 65.7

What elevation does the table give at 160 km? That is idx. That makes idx 56.7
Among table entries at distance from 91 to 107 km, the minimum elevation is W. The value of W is 59.8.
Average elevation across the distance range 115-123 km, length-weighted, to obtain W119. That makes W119 65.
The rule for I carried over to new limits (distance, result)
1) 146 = 56.9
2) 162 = 55.3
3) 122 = 62.8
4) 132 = 61.2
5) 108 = 63.4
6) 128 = 65.2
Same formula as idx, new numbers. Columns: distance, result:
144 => 51.9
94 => 70.3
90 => 66.7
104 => 65.2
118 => 65.8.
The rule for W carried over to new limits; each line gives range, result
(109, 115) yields 64.2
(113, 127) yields 62.8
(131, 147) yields 51.9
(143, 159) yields 51.3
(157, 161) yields 55.3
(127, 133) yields 61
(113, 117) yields 64.7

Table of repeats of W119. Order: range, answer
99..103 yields 68.8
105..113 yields 63.2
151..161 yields 54.9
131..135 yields 58.2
